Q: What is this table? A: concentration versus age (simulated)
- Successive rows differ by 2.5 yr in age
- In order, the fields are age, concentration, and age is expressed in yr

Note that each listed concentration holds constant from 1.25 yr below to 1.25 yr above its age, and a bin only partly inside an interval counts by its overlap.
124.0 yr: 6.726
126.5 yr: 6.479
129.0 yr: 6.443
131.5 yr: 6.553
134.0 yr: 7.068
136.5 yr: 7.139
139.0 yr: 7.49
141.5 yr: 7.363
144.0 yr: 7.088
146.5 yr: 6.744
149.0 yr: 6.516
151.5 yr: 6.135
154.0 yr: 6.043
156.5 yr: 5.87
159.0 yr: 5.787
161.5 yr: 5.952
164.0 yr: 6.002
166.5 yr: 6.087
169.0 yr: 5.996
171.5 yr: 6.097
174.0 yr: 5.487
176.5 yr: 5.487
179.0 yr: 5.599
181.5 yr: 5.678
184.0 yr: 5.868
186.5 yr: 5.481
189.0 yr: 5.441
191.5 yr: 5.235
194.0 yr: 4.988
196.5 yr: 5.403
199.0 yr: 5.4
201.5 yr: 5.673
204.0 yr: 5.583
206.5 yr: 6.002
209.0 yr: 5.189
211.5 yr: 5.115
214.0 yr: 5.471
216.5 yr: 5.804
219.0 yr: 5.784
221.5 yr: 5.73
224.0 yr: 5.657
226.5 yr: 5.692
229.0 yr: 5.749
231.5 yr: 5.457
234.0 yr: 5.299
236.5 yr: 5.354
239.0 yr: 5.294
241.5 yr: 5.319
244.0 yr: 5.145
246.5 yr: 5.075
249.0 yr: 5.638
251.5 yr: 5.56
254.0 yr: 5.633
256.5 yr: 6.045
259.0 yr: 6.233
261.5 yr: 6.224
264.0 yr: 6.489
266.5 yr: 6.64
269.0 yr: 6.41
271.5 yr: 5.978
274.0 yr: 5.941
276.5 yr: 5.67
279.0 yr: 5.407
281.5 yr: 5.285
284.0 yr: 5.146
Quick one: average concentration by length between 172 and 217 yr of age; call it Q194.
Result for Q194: 5.5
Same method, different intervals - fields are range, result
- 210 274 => 5.71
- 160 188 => 5.79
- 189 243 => 5.48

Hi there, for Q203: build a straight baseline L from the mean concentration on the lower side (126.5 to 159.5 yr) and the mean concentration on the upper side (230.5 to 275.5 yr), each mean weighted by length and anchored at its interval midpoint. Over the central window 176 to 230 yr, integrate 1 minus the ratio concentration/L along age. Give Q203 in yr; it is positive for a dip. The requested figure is 5.4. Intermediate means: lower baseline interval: 6.65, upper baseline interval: 5.76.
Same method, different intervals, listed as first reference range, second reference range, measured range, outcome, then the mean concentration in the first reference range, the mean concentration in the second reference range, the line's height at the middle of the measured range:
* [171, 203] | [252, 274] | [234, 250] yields 1.8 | 5.51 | 6.17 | 5.99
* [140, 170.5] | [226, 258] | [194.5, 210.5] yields 1.0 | 6.31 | 5.48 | 5.86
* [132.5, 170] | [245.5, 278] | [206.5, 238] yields 3.1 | 6.49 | 5.97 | 6.15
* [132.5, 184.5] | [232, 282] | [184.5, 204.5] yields 2.2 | 6.27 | 5.73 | 6.07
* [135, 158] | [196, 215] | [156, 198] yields 2.8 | 6.7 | 5.48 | 6.07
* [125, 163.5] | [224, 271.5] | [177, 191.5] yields 1.6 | 6.57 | 5.74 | 6.25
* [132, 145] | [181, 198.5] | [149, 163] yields 1.2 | 7.19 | 5.43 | 6.59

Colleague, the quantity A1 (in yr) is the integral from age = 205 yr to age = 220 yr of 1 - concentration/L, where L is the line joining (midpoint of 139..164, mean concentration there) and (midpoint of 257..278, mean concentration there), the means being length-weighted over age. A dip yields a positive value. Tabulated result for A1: 1.8 yr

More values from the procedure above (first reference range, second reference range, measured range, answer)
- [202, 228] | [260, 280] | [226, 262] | 1.9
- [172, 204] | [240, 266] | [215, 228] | -0.2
